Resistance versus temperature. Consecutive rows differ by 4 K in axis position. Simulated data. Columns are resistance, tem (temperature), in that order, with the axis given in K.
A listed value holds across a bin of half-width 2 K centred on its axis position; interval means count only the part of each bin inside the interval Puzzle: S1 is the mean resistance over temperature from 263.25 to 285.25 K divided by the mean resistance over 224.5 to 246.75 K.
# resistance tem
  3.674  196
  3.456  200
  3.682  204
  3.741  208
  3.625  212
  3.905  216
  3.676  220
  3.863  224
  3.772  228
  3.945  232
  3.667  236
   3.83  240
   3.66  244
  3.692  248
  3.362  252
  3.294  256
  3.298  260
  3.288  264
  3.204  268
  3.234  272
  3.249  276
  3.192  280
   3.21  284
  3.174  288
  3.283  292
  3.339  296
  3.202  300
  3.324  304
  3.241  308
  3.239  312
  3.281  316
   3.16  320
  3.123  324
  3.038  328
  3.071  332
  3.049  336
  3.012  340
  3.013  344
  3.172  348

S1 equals 0.9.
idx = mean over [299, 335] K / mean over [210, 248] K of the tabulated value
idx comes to 0.84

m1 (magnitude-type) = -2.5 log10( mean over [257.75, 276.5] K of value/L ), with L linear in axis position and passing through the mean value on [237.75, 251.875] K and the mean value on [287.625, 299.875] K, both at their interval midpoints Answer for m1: 0.08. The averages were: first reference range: 3.68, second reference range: 3.27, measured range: 3.26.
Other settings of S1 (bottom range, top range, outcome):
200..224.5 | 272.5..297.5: 0.87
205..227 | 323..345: 0.81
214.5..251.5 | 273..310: 0.86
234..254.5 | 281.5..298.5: 0.89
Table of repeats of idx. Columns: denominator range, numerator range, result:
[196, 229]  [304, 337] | 0.85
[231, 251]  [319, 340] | 0.83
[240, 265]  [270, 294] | 0.93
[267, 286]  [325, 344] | 0.95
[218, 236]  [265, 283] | 0.85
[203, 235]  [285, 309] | 0.86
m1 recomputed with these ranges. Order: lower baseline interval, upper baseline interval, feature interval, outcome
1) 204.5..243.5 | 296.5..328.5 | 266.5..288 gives 0.07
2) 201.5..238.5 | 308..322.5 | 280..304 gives 0.04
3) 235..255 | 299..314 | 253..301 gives 0.06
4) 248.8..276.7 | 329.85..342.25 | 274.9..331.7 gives -0.02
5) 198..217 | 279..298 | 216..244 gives -0.07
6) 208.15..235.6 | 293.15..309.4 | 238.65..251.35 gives -0.01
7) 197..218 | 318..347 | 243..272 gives 0.02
